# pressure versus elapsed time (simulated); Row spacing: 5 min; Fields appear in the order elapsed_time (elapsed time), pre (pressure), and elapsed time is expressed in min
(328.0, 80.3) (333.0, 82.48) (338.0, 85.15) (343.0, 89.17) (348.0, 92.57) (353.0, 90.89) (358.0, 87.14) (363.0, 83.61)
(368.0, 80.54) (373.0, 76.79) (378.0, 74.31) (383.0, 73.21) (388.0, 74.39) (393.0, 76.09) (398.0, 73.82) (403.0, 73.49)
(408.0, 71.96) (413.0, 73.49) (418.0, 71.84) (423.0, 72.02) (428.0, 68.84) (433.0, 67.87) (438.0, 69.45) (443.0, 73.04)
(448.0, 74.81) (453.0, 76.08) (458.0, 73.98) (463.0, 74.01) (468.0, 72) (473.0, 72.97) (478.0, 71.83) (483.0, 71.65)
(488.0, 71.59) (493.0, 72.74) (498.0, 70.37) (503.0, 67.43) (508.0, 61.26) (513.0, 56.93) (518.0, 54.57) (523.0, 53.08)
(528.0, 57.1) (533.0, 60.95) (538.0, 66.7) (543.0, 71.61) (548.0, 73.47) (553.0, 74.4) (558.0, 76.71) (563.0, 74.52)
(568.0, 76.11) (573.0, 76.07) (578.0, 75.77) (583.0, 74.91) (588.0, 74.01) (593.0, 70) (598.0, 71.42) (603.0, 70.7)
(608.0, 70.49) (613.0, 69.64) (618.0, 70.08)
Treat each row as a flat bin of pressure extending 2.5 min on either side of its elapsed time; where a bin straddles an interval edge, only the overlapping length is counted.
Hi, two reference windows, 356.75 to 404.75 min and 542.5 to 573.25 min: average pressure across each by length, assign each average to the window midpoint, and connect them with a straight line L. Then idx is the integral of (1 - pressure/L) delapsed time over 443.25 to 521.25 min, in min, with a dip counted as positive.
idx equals 6.6 min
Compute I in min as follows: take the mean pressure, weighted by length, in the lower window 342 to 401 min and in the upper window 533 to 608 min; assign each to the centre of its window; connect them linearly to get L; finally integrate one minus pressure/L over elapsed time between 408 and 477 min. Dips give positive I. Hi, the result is 5.0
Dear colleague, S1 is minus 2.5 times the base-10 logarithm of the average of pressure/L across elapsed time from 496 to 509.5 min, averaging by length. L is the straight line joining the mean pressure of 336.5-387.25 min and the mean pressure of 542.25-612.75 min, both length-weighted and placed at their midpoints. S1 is 0.155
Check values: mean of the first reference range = 83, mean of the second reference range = 73.5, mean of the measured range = 66.6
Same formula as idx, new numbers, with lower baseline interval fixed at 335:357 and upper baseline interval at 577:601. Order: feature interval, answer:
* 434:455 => 2.47 min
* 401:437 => 5.57 min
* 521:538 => 4.05 min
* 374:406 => 4.42 min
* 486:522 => 6.55 min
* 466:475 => 0.93 min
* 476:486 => 1.05 min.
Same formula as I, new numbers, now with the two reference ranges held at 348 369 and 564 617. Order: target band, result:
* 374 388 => 1.84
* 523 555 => 4.11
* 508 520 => 3.18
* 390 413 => 2.83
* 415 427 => 1.65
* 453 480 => 2.36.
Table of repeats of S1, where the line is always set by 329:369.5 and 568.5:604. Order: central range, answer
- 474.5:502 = 0.11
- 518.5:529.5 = 0.37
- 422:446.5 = 0.16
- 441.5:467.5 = 0.09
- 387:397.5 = 0.12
